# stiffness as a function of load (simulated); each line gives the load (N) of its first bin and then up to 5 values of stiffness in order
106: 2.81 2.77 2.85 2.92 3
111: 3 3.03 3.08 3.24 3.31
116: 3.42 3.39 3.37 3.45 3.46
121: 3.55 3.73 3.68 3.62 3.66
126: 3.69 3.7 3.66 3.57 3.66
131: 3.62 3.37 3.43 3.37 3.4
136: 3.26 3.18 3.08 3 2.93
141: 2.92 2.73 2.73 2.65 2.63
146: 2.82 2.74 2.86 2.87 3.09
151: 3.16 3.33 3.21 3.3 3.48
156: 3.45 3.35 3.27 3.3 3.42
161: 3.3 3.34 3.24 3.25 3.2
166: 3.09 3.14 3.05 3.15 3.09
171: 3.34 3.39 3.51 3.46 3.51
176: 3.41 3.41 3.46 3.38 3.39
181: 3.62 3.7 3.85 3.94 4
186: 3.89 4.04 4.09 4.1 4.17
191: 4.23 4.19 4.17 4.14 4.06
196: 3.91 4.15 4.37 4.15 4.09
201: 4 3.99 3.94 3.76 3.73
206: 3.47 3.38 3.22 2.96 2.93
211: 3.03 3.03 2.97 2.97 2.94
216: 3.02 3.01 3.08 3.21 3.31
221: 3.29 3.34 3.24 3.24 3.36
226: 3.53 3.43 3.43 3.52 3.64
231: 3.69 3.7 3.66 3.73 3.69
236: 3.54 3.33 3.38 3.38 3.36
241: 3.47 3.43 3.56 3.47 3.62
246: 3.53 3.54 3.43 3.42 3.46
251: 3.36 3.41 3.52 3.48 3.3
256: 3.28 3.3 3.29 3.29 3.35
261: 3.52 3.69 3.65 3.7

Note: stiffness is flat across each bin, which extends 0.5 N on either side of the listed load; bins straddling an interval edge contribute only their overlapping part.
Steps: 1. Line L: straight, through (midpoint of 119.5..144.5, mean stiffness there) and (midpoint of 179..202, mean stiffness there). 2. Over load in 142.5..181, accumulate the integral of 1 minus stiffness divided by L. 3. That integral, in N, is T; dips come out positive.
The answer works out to 4.9 N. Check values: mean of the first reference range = 3.35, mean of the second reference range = 4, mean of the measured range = 3.21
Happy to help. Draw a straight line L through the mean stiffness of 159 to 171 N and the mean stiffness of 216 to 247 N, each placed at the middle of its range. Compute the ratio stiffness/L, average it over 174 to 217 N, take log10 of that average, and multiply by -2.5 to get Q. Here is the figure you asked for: -0.112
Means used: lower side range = 3.22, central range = 3.67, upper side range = 3.43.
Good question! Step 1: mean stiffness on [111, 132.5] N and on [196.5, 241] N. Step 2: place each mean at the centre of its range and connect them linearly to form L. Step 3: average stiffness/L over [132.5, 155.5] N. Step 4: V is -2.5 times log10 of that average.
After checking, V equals 0.14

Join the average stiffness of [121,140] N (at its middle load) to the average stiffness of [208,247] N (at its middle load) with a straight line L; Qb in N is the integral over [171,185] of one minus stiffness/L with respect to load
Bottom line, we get -0.6 N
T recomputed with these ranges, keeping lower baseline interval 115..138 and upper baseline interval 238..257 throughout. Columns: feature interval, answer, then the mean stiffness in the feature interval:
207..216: 1.1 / 3.03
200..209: -0.5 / 3.67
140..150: 2.0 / 2.8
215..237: 0.3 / 3.4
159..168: 0.6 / 3.24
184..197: -2.3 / 4.08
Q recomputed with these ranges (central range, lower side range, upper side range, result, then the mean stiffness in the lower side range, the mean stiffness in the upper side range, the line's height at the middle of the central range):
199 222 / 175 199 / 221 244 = 0.10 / 3.9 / 3.48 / 3.68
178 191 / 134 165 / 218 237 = -0.18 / 3.12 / 3.46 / 3.27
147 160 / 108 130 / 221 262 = 0.07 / 3.4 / 3.46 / 3.42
